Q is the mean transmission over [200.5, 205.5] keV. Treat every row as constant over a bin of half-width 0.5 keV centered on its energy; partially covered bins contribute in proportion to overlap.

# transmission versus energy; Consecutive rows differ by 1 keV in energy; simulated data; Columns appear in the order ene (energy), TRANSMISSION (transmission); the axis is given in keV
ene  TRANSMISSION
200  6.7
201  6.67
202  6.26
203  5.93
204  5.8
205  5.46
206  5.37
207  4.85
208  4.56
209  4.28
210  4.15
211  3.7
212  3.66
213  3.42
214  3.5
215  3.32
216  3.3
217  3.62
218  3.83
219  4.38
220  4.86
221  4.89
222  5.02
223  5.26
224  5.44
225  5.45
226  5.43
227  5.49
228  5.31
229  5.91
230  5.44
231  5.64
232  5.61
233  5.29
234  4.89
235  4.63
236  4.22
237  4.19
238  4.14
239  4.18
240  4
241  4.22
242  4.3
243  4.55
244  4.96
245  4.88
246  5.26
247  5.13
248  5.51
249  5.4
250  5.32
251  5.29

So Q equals 6.02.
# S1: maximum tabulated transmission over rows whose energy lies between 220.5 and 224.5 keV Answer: 5.44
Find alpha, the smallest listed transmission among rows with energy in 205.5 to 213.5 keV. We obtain 3.42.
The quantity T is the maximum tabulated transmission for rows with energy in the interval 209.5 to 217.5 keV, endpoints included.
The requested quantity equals 4.15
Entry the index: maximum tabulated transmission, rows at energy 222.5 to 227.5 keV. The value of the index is 5.49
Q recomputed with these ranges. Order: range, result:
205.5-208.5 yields 4.93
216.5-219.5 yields 3.94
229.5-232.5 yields 5.56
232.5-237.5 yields 4.64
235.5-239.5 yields 4.18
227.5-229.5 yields 5.61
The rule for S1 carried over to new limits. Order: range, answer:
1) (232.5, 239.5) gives 5.29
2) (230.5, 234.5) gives 5.64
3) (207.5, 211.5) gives 4.56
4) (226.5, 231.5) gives 5.91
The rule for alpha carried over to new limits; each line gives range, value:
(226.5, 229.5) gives 5.31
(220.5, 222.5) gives 4.89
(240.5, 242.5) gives 4.22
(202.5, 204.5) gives 5.8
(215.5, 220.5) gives 3.3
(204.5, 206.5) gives 5.37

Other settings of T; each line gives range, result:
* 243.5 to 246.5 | 5.26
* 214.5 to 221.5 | 4.89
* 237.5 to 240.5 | 4.18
